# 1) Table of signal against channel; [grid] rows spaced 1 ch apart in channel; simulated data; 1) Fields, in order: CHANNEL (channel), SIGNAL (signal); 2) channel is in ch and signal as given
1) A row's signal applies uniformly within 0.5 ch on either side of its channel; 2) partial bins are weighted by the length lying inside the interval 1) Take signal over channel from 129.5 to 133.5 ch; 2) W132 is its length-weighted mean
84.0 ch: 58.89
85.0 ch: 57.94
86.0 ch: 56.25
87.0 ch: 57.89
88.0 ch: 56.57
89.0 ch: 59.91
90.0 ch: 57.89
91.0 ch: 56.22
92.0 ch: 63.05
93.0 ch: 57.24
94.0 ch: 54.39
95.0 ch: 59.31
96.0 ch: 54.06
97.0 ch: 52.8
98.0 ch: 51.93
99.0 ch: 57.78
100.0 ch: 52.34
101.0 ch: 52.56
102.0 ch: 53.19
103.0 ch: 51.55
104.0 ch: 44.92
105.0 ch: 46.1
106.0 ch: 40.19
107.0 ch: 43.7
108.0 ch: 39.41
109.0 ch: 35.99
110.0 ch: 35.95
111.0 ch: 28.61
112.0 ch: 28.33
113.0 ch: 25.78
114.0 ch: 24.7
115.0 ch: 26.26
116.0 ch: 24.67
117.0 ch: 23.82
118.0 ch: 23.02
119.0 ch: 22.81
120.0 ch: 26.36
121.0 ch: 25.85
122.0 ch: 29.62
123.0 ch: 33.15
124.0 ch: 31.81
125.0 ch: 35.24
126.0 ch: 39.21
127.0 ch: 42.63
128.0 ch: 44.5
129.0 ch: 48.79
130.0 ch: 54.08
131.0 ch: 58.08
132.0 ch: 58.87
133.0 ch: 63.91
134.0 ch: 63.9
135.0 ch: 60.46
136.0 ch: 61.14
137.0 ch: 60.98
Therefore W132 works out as 58.7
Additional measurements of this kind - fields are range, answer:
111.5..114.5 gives 26.3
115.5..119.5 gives 23.6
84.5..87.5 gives 57.4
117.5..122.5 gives 25.5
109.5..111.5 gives 32.3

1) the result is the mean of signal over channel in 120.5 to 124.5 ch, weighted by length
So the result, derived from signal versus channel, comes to 30.1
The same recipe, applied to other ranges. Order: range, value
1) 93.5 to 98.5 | 54.5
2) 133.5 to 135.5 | 62.2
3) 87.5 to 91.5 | 57.6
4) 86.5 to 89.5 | 58.1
